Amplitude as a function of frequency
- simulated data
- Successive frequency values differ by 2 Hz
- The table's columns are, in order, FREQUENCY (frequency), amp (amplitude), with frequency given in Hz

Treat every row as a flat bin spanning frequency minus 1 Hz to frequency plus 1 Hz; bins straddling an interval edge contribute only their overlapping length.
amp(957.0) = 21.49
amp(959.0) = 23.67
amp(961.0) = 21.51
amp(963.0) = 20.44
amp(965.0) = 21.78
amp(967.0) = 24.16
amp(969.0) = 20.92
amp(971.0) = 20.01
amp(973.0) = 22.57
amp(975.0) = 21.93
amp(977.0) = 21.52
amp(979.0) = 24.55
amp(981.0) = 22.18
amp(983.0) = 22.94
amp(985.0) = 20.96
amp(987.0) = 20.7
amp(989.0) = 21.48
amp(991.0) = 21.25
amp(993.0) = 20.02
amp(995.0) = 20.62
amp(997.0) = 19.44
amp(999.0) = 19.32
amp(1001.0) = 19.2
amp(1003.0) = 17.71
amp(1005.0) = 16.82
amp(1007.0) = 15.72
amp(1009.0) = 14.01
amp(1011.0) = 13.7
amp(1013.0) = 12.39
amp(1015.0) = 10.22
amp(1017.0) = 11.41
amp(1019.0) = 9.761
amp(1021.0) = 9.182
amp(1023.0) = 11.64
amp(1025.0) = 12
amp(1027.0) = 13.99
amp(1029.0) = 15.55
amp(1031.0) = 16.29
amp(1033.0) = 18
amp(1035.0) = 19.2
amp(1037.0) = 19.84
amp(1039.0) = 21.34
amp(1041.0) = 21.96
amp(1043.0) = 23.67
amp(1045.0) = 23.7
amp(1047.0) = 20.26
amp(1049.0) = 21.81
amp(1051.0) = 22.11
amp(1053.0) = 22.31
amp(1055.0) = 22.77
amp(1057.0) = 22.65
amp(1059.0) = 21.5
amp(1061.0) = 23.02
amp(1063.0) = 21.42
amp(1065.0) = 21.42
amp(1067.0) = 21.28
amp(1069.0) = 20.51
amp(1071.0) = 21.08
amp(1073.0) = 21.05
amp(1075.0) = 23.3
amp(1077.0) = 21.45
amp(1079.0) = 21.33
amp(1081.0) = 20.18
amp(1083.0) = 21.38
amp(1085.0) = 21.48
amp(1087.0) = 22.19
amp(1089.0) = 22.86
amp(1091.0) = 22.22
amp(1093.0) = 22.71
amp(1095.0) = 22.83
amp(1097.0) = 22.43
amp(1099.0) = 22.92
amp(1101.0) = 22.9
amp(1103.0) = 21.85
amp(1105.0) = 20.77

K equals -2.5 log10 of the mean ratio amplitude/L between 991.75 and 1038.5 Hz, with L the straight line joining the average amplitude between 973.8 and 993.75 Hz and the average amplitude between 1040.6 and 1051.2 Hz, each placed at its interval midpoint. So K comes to 0.376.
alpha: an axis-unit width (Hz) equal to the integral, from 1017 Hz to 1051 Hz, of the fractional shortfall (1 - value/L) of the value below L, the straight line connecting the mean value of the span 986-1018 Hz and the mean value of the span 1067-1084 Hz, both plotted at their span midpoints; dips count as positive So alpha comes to 3.1 Hz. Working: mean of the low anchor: 17.1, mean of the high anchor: 21.3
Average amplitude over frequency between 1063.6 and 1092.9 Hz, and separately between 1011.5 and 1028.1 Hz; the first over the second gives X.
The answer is 1.89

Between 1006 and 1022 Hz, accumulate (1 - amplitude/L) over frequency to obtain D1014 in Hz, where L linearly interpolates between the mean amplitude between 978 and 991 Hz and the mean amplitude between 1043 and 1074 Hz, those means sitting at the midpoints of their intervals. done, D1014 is 7.2 Hz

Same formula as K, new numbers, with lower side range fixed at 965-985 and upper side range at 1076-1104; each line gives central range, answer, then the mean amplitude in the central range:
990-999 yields 0.10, 20.2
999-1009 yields 0.27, 17.2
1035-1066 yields 0.01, 21.9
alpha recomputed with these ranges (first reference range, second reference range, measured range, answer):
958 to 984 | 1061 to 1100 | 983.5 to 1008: 2.87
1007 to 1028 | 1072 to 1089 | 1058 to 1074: -1.68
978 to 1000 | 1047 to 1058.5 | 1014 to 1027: 6.43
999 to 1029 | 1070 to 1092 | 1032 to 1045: -3.33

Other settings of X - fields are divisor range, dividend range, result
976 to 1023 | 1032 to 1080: 1.23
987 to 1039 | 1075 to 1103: 1.37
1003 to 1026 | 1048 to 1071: 1.72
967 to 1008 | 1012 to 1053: 0.82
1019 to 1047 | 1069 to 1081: 1.24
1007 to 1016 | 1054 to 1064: 1.72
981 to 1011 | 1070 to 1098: 1.14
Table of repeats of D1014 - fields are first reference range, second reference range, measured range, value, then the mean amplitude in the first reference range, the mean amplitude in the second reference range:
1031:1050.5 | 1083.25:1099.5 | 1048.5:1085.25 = -0.1 Hz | 20.9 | 22.4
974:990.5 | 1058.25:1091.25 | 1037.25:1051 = -0.2 Hz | 22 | 21.6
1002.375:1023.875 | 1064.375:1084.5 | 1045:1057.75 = -2.8 Hz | 12.9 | 21.3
